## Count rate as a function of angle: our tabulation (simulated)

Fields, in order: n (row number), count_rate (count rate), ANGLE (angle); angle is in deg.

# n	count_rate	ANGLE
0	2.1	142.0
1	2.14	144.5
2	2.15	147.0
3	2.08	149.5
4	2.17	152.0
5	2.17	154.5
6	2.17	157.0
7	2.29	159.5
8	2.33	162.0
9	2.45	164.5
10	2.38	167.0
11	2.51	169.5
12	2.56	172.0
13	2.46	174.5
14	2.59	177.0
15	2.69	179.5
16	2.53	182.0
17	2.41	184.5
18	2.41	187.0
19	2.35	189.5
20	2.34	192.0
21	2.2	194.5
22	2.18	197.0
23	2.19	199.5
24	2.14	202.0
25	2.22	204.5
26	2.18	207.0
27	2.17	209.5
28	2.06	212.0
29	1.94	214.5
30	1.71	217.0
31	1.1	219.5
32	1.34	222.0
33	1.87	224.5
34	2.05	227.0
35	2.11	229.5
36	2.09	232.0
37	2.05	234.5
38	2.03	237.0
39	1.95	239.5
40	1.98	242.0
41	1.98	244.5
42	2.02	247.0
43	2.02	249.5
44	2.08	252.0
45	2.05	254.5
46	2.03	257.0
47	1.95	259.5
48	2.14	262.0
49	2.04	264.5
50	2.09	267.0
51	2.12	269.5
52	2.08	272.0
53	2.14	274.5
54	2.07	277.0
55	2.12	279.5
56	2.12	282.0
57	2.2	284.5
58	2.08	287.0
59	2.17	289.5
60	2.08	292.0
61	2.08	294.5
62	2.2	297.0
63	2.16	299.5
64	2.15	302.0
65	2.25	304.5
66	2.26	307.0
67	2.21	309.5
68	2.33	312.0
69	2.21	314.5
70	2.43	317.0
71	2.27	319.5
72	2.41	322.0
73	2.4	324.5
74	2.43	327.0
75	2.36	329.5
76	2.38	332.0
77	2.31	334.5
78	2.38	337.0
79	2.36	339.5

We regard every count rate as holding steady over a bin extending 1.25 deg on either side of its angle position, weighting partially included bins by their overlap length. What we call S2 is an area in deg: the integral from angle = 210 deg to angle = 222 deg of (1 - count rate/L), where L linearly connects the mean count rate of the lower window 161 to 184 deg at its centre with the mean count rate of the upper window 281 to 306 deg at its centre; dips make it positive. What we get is 3.4 deg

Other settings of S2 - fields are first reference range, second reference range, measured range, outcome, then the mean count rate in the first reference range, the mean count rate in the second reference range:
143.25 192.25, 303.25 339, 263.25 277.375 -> 1.5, 2.36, 2.33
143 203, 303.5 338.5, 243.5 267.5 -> 3.0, 2.33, 2.33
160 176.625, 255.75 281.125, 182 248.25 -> 6.6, 2.45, 2.08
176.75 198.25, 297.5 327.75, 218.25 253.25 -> 6.7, 2.4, 2.29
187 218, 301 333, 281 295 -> 0.9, 2.15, 2.32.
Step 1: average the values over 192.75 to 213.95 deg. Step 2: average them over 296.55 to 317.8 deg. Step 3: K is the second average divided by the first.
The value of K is 1.0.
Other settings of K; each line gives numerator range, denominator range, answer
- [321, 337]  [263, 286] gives 1.13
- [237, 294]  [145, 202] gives 0.88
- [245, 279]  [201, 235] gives 1.07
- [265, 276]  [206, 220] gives 1.11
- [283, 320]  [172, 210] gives 0.94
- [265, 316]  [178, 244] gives 1.03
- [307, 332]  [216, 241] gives 1.28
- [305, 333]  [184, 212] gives 1.04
